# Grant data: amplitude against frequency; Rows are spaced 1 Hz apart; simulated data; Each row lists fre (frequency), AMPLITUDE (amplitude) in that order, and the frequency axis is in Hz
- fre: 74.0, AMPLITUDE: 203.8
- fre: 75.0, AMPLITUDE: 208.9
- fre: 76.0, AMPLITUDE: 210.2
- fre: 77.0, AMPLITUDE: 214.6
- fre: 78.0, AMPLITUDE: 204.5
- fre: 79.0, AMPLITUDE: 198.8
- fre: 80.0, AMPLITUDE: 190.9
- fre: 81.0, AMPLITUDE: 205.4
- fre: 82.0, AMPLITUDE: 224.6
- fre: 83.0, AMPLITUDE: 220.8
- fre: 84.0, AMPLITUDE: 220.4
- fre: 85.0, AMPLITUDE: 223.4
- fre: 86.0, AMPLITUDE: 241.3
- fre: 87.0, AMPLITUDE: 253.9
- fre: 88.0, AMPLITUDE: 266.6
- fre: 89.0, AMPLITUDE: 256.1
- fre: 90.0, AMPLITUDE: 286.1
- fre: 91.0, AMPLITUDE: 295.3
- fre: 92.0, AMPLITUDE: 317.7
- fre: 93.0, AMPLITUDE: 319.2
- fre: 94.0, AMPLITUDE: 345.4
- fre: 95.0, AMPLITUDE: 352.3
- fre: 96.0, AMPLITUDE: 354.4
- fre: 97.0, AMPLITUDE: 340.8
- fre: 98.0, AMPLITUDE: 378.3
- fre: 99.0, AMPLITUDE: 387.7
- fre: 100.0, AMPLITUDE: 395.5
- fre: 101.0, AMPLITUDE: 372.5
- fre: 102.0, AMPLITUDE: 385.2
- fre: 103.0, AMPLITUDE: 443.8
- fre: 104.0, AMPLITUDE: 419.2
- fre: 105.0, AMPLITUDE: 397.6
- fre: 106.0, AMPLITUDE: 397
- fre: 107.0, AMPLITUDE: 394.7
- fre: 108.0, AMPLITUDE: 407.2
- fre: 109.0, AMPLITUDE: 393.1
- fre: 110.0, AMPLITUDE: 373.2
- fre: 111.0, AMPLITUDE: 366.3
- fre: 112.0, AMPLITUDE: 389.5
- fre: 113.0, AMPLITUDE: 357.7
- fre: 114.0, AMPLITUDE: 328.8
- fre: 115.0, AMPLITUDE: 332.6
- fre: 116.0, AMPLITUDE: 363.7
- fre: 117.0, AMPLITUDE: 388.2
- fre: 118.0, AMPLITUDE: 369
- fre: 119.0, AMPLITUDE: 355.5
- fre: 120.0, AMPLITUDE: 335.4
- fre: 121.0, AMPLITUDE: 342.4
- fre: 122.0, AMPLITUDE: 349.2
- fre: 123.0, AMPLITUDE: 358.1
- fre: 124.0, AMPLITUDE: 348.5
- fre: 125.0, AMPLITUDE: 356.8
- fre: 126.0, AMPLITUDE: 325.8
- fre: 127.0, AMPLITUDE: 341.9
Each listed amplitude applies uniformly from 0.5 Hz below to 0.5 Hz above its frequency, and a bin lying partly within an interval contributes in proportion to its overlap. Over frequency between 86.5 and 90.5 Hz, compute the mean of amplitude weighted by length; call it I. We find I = 266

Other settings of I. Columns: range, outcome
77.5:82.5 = 205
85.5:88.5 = 254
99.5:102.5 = 384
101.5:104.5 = 416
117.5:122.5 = 350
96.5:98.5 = 360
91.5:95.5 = 334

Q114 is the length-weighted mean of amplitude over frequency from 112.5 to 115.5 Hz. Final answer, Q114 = 340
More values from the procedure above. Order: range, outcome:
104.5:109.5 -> 398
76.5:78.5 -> 210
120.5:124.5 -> 350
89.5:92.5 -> 300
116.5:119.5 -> 371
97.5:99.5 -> 383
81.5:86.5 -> 226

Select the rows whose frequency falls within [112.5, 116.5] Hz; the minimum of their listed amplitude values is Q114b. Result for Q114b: 328.8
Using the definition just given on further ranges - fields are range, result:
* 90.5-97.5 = 295.3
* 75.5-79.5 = 198.8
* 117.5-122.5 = 335.4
